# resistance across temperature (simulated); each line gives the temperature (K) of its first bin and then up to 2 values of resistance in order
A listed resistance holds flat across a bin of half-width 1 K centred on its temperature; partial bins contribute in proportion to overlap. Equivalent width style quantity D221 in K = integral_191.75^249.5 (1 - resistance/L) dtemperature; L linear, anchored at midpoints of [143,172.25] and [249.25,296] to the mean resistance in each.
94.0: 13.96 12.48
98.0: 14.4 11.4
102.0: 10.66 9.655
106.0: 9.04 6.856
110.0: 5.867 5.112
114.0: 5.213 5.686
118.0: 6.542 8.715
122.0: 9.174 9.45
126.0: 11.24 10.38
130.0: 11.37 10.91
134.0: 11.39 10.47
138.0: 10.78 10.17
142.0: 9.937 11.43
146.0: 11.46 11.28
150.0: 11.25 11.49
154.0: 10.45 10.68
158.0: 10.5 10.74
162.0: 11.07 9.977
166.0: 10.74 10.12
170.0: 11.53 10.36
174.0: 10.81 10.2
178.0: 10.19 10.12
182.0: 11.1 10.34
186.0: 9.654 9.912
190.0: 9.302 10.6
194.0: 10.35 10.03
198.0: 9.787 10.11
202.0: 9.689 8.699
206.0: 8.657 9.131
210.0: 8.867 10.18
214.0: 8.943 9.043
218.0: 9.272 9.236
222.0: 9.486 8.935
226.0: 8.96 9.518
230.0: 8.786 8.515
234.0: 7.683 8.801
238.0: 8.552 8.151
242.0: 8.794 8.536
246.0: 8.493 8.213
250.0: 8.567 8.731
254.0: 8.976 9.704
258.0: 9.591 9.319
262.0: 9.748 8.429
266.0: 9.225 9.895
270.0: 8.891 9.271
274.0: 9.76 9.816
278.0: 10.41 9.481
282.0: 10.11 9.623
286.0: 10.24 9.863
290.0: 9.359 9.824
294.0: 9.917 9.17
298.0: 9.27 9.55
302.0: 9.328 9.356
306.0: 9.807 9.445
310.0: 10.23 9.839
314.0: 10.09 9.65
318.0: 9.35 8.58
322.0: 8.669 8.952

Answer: 6.0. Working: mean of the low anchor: 10.9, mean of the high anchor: 9.51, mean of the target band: 9.08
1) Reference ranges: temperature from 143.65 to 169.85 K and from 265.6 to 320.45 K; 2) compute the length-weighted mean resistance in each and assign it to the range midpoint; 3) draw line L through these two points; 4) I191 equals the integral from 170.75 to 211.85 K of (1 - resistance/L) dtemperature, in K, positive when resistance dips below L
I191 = 2.5 K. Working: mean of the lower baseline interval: 10.9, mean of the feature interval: 9.91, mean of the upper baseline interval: 9.63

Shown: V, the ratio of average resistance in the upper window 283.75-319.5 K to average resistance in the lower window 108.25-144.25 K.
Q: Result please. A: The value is 1.07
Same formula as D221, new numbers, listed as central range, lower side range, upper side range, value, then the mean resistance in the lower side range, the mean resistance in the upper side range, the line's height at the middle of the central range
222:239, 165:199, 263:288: 2.0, 10.3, 9.61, 9.94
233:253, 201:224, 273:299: 2.1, 9.19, 9.76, 9.42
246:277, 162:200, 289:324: 1.9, 10.3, 9.48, 9.77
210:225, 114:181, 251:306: 0.9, 10.2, 9.52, 9.86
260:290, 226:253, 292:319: -1.5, 8.58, 9.62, 9.14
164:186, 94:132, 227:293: -3.0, 9.25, 9.18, 9.22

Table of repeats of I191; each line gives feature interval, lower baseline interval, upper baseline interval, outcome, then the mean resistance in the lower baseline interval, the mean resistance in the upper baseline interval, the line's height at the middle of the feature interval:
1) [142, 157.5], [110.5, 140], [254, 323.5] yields -3.3 K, 9.02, 9.54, 9.09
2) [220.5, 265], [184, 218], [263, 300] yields 3.4 K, 9.57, 9.59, 9.58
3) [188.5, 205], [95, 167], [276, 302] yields 0.0 K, 9.94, 9.72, 9.85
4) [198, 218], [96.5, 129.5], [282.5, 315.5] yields -0.1 K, 8.81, 9.69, 9.26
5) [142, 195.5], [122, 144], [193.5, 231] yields -3.0 K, 10.6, 9.34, 10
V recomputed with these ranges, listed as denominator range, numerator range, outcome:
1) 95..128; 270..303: 1.09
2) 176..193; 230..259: 0.85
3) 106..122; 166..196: 1.56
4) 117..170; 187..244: 0.88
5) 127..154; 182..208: 0.90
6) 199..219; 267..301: 1.04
